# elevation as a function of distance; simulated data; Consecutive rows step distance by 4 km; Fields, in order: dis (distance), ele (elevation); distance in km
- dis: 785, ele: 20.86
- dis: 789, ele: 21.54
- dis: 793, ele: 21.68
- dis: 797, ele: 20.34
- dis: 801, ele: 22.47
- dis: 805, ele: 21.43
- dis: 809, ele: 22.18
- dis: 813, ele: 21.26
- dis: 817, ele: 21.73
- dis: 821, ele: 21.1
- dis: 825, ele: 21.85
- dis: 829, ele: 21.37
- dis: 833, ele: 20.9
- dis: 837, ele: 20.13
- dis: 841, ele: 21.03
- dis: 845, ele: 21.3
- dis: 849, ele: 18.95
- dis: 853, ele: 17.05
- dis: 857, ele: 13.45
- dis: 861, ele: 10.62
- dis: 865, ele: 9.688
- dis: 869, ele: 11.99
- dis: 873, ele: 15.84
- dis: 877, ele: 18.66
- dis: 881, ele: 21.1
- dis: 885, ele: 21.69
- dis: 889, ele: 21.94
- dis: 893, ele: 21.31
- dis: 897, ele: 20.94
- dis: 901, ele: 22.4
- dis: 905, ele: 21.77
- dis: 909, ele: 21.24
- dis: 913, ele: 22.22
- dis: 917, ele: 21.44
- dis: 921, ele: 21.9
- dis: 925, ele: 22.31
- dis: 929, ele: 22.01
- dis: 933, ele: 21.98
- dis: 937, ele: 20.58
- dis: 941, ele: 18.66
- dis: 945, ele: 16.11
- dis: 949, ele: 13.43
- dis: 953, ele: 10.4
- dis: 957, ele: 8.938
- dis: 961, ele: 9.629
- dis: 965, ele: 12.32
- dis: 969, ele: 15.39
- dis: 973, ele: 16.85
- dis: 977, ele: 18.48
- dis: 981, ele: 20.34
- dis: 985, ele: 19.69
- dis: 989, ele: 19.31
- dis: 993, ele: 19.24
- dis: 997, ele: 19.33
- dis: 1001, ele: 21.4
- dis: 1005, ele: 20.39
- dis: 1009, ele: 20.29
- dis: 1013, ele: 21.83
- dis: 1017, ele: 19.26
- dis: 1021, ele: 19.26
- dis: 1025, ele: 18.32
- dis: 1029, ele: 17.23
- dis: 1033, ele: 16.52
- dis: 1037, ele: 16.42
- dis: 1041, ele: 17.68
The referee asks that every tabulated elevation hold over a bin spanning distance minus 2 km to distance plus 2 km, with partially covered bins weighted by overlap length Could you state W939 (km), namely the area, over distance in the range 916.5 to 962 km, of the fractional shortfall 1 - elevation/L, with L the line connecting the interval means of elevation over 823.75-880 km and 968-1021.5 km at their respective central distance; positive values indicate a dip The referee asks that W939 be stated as 3.1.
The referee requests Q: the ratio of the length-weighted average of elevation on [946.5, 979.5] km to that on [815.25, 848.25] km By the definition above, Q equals 0.63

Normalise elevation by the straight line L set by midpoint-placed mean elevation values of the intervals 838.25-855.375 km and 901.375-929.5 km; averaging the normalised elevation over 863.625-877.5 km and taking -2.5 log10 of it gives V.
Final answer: 0.43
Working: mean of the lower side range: 19.5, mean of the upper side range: 21.9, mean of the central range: 13.7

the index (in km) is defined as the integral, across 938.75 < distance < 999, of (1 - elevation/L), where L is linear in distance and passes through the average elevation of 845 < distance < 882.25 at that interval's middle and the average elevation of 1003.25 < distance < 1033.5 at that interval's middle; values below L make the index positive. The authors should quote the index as 7.3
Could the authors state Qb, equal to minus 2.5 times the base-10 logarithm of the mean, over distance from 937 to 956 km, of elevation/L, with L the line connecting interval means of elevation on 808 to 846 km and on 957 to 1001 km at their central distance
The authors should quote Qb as 0.19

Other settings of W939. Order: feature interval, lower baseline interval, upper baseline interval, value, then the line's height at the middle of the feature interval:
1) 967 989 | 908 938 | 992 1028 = 2.46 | 20.6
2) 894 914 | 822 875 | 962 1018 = -4.27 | 17.9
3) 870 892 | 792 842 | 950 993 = -0.89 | 18.8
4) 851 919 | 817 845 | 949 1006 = 2.85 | 19.4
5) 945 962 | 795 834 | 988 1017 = 7.65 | 20.5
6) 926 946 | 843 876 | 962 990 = -4.63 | 16.4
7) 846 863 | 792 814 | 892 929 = 4.92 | 21.7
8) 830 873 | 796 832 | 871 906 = 9.18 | 21.1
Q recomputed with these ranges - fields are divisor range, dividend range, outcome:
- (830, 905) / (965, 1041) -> 1.01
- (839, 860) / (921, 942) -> 1.18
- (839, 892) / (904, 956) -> 1.12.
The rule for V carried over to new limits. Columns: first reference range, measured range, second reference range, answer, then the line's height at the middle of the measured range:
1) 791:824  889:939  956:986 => -0.24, 17.4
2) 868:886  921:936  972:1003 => -0.18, 18.6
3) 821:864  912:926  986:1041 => -0.17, 18.8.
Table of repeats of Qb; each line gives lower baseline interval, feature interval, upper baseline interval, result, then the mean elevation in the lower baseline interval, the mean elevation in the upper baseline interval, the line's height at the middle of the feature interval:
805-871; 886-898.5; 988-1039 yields -0.15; 18.5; 19.1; 18.7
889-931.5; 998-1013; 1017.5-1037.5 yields -0.12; 21.8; 17.8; 18.5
